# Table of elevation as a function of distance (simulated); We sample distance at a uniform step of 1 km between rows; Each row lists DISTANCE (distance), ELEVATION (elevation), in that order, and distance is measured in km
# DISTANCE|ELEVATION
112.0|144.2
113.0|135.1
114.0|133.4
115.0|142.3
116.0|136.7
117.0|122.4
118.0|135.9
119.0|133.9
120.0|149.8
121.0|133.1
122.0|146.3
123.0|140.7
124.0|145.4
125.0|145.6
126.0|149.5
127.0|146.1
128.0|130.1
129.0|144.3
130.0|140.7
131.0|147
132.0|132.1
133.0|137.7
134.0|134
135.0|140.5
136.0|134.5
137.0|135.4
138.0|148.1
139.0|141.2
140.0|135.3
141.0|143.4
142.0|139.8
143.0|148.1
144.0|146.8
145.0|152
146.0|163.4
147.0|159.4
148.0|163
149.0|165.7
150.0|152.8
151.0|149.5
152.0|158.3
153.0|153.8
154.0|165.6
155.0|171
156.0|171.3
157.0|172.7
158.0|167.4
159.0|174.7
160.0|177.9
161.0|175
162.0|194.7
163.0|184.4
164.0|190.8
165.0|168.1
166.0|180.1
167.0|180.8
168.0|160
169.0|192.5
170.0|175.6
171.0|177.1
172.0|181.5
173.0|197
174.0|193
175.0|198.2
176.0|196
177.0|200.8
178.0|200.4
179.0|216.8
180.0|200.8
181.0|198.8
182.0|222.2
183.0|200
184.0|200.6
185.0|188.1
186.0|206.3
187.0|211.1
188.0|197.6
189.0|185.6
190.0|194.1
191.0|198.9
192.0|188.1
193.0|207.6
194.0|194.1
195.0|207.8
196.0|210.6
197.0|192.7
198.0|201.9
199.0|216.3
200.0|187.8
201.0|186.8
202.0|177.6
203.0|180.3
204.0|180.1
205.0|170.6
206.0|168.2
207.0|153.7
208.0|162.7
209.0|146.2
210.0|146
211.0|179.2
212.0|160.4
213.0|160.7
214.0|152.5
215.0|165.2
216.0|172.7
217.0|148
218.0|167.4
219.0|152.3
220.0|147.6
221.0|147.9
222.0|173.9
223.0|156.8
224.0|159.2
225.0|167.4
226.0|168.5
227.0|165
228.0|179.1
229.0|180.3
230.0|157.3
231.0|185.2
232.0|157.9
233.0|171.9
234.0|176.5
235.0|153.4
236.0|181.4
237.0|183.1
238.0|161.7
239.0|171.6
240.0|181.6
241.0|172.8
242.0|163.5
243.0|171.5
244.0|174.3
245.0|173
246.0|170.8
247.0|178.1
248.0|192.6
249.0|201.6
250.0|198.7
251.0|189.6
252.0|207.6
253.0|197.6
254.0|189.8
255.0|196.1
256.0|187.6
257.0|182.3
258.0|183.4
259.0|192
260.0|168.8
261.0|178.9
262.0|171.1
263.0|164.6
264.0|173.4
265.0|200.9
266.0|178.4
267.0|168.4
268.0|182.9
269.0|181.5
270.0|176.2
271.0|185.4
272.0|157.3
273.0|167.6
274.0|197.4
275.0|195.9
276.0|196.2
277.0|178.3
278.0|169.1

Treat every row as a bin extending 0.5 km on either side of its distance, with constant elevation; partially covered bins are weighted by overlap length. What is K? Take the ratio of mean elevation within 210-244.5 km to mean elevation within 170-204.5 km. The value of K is 0.8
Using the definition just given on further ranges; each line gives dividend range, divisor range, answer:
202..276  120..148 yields 1.21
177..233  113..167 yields 1.19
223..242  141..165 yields 1.03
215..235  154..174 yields 0.92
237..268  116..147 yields 1.28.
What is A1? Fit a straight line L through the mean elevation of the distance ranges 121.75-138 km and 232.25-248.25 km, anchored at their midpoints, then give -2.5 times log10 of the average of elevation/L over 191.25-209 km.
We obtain -0.158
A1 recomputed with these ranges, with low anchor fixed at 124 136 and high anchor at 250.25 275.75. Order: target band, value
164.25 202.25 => -0.23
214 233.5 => 0.04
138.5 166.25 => -0.10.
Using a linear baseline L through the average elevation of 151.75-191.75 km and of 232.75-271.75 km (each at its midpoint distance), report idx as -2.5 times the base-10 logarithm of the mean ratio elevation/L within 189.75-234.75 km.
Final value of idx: 0.06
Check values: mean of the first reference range 187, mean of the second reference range 180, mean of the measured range 174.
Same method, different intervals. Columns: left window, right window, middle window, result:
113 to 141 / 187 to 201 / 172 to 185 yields -0.089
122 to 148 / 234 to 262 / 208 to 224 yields 0.079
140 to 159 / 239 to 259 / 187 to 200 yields -0.176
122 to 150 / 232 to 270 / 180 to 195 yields -0.237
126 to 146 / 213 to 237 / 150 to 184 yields -0.216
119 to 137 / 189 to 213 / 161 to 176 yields -0.125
